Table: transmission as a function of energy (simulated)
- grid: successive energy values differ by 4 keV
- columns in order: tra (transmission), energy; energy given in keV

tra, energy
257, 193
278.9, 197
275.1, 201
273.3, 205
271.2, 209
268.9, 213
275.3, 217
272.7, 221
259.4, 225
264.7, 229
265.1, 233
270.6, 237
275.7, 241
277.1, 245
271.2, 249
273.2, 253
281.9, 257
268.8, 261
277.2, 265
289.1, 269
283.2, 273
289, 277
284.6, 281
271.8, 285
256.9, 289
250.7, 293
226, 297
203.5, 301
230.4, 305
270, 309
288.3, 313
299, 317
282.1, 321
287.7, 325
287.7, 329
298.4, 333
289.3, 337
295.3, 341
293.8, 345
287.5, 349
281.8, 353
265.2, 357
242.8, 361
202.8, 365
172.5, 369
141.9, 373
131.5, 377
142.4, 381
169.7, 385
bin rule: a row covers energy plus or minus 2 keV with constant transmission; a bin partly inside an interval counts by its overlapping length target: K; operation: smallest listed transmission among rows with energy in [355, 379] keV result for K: 131.5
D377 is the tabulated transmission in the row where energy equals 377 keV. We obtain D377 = 131.5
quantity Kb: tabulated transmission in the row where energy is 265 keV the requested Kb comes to 277.2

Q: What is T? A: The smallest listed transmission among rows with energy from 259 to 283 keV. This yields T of 268.8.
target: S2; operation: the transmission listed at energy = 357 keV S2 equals 265.2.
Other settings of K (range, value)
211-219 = 268.9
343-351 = 287.5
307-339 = 270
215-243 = 259.4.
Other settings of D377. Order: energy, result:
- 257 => 281.9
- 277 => 289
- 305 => 230.4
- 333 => 298.4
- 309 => 270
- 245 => 277.1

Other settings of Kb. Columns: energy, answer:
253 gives 273.2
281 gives 284.6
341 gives 295.3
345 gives 293.8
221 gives 272.7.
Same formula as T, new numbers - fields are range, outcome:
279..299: 226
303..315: 230.4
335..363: 242.8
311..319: 288.3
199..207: 273.3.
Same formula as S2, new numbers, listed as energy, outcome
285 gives 271.8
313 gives 288.3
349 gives 287.5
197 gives 278.9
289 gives 256.9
